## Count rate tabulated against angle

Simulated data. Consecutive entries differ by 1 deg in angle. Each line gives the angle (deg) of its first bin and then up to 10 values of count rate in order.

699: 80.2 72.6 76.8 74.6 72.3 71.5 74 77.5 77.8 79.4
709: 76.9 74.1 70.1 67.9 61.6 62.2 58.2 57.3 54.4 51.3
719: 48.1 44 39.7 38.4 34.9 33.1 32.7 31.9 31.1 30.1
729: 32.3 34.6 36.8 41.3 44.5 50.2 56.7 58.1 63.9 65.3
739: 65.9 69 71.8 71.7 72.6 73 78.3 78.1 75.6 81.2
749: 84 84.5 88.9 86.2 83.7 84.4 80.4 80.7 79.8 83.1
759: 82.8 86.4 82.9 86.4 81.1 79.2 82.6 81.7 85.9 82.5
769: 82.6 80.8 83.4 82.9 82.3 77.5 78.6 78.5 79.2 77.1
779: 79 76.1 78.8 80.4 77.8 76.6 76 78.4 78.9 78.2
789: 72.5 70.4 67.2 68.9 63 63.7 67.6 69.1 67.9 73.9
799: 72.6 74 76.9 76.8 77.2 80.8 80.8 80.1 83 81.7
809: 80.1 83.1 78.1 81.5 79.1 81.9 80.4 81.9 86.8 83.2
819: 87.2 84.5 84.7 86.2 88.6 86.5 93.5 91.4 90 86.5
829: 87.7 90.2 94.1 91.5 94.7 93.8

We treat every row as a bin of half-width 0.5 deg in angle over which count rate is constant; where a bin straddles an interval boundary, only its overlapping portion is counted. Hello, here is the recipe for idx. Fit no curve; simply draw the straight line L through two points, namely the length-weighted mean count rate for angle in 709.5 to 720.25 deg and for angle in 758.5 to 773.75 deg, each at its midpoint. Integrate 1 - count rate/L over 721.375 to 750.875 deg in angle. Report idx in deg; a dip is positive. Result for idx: 5.8 deg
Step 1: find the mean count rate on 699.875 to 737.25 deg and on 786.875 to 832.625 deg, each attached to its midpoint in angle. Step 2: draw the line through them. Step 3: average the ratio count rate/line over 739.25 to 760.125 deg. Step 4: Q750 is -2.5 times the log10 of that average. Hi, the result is -0.24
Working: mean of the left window 54.8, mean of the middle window 79.5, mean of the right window 80.1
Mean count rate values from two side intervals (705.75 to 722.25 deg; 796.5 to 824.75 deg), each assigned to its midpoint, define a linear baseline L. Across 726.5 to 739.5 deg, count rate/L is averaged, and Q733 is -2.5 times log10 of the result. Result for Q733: 0.36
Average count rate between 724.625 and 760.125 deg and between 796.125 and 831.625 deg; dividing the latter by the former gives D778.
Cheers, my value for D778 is 1.27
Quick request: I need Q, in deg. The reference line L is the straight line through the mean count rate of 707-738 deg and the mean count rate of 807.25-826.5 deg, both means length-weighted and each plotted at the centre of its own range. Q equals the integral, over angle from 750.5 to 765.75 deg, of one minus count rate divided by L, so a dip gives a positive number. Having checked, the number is -4.83 deg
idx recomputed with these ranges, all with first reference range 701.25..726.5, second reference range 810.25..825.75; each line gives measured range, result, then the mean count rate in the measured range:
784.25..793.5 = 0.53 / 72.7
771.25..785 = -0.79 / 78.8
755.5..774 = -2.92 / 82.5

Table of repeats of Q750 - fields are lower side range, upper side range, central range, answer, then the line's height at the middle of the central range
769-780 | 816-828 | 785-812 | 0.12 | 83.6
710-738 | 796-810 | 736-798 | -0.22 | 63.8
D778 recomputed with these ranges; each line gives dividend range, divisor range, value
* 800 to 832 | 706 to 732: 1.66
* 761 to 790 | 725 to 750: 1.37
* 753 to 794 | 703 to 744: 1.42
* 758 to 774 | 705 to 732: 1.60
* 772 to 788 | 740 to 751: 1.02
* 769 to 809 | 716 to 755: 1.31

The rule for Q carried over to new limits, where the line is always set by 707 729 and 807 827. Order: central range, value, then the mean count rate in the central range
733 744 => -1.06 deg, 64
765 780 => -2.43 deg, 80.8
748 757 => -2.98 deg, 83.7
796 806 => 0.45 deg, 75.5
